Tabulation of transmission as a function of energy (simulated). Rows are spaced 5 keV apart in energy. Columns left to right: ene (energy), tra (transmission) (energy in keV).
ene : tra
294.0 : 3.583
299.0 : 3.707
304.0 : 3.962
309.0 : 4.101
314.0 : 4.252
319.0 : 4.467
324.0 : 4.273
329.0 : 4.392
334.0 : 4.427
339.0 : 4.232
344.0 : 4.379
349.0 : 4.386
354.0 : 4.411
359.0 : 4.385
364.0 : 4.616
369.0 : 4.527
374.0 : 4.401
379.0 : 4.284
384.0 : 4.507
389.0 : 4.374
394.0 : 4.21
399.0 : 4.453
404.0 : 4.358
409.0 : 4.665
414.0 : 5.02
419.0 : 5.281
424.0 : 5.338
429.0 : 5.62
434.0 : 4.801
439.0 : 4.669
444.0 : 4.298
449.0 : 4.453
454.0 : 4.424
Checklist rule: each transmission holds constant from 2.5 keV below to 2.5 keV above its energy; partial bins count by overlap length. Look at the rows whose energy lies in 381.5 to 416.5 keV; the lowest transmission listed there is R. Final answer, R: 4.21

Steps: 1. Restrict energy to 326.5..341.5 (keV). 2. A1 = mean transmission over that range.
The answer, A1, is 4.35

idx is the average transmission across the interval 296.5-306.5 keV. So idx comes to 3.83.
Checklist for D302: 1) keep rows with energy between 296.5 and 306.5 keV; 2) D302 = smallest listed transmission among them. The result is 3.707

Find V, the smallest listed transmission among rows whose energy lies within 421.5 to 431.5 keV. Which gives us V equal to 5.338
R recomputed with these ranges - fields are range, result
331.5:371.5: 4.232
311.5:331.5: 4.252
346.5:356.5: 4.386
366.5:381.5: 4.284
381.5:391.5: 4.374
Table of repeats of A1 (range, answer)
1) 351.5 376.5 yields 4.47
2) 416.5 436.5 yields 5.26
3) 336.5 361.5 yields 4.36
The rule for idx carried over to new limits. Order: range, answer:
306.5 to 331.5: 4.3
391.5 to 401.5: 4.33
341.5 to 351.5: 4.38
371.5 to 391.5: 4.39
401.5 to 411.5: 4.51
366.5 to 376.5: 4.46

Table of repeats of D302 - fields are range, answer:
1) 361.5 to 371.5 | 4.527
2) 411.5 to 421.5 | 5.02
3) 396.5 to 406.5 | 4.358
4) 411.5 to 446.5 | 4.298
